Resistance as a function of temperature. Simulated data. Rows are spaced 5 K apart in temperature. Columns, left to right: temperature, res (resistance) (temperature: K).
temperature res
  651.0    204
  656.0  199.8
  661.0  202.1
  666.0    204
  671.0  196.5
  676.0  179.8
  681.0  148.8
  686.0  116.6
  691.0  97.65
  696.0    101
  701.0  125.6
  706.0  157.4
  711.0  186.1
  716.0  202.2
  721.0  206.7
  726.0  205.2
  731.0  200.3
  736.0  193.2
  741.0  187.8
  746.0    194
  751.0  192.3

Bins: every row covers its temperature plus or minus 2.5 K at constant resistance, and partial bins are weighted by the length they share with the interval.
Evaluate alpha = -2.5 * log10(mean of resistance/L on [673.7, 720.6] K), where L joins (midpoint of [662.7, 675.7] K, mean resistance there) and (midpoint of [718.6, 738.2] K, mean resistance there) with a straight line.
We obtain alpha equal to 0.317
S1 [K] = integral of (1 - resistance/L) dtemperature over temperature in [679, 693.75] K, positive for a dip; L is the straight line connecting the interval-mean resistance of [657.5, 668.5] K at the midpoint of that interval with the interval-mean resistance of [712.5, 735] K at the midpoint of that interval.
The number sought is 6.0 K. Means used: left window 203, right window 202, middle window 120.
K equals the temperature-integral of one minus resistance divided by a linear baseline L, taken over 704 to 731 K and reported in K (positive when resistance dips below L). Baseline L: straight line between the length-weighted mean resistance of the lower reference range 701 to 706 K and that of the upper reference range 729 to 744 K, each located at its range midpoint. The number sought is -4.83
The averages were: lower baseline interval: 142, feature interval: 193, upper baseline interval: 194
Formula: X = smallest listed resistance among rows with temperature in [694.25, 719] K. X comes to 101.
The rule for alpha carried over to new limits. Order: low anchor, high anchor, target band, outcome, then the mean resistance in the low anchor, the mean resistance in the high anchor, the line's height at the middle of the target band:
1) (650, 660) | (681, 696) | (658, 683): -0.17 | 202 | 113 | 161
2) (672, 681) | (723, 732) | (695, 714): 0.28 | 174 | 203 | 190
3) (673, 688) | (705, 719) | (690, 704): 0.46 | 151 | 185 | 169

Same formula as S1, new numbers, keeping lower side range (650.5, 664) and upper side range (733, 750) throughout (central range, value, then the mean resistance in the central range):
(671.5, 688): 3.65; 155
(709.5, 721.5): -0.18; 198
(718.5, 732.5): -0.76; 204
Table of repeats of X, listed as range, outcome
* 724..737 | 193.2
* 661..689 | 116.6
